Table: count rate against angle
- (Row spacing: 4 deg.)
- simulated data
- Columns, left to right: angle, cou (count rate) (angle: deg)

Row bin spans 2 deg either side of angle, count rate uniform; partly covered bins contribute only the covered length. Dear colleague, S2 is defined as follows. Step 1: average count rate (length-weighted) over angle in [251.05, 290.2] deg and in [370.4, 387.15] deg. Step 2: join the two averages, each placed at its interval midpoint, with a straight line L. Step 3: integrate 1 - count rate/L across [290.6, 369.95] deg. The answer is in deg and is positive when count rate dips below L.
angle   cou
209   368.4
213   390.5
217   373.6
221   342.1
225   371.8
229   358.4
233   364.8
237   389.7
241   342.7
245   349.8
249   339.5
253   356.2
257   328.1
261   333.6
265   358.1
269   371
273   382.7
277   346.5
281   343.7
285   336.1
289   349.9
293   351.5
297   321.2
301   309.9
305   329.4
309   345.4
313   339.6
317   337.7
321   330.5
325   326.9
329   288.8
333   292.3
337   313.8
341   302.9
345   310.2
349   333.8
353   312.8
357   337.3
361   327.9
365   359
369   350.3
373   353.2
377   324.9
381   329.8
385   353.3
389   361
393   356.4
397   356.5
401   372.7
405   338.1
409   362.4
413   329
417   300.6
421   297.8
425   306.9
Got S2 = 4.4 deg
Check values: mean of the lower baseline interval 351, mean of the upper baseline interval 341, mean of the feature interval 326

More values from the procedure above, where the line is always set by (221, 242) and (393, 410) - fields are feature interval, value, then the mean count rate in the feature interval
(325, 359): 4.46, 312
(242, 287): 1.67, 349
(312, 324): 0.86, 335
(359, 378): 0.76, 344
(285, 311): 1.93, 335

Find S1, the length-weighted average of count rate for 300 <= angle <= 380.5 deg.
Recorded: 327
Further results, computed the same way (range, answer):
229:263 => 351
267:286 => 357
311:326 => 334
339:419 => 339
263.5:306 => 346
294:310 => 327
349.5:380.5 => 337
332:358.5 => 315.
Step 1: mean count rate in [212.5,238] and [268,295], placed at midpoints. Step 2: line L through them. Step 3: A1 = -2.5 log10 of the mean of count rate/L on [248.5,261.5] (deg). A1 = 0.064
